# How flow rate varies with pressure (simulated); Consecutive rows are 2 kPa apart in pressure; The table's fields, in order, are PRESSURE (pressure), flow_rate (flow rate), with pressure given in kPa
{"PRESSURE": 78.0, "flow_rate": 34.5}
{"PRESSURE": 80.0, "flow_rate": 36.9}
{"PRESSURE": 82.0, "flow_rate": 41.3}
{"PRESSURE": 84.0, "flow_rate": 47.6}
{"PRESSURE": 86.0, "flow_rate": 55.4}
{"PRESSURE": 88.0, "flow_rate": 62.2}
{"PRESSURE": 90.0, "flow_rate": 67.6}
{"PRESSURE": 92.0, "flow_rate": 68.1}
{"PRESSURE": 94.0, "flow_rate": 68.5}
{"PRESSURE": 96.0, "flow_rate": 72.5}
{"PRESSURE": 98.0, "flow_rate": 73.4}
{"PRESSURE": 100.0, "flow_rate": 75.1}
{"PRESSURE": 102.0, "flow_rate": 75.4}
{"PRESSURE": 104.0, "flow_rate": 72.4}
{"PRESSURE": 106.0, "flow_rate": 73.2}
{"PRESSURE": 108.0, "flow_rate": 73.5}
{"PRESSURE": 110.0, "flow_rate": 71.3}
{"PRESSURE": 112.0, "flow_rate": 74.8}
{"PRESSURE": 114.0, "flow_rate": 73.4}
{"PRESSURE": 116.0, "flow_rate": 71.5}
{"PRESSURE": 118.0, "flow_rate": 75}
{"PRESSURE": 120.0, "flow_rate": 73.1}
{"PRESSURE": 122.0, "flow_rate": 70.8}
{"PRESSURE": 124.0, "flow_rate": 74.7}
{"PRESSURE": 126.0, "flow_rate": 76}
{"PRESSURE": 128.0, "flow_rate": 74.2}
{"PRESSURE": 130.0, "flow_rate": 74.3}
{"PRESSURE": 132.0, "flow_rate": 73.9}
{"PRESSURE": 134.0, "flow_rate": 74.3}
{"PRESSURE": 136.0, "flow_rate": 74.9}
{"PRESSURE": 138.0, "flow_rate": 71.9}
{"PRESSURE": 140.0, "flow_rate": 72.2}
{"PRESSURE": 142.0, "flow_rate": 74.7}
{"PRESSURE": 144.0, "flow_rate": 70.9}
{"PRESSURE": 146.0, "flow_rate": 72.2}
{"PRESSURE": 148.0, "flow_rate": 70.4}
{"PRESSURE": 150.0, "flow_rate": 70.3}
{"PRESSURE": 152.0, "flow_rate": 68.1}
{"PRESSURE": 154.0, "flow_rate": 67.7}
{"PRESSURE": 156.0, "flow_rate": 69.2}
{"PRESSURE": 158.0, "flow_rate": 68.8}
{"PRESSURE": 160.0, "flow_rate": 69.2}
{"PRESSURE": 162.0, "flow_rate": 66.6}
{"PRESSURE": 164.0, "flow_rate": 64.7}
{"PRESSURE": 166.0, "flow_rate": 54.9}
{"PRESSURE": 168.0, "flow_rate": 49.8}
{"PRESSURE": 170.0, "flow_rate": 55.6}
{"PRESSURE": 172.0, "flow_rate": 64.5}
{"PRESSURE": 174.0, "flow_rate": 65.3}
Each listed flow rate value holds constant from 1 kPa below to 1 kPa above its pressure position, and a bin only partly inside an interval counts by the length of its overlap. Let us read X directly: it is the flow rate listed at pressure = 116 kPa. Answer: 71.5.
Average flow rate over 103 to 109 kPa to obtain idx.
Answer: 73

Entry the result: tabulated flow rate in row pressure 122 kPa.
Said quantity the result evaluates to 70.8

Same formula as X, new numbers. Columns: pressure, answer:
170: 55.6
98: 73.4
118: 75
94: 68.5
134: 74.3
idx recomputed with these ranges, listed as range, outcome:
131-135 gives 74.1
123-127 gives 75.3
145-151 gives 71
